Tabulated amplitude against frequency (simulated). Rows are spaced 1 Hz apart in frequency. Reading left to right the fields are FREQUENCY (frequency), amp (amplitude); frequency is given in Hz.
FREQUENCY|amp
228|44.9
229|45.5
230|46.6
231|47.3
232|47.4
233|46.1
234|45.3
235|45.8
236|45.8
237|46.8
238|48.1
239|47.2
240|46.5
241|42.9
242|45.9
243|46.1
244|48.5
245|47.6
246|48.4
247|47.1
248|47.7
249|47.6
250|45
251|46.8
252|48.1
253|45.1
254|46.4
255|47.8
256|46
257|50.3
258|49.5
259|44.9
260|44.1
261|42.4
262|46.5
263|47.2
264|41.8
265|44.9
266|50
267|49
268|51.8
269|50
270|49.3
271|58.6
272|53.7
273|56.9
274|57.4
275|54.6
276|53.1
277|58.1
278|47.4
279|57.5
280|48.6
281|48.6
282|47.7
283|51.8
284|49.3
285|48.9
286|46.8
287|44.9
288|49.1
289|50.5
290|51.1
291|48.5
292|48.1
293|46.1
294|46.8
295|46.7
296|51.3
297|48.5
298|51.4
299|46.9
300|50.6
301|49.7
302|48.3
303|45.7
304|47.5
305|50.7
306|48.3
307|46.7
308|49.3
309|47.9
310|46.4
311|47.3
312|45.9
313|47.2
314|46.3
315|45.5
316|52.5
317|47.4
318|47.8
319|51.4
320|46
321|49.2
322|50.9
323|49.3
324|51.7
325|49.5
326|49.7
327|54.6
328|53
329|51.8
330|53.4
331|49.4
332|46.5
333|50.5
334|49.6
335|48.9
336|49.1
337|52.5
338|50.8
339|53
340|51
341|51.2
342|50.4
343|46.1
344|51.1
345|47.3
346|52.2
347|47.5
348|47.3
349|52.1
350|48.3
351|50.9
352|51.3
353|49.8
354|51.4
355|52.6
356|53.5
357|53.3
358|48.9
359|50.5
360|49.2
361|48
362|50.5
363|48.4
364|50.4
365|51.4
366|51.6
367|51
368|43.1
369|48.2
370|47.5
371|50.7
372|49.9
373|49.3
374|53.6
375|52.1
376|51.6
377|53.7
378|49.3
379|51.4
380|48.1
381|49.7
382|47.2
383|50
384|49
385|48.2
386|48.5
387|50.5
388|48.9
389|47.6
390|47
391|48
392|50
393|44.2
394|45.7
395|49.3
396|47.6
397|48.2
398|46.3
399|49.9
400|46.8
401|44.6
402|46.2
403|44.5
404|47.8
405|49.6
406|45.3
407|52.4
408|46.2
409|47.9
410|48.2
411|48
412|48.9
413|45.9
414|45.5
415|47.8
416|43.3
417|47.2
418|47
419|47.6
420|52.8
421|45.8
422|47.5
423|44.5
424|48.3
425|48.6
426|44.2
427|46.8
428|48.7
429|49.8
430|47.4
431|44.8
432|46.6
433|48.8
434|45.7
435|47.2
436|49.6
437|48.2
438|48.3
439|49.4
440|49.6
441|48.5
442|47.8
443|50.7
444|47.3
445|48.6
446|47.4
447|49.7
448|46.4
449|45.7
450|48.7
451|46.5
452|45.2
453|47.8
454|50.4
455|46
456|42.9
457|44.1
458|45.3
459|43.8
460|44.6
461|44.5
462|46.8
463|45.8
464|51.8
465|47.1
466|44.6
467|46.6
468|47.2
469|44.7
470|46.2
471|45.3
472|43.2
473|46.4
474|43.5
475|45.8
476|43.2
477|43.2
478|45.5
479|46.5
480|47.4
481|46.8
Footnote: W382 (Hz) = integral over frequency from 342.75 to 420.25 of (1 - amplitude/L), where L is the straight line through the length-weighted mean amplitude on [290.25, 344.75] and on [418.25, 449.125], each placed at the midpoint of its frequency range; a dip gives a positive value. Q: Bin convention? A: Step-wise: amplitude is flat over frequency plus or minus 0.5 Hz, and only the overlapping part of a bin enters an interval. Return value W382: -0.7 Hz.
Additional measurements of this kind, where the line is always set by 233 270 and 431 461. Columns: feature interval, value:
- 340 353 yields -0.7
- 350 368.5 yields -1.3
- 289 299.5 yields -0.4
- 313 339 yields -1.6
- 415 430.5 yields -0.1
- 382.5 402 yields -0.3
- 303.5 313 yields -0.2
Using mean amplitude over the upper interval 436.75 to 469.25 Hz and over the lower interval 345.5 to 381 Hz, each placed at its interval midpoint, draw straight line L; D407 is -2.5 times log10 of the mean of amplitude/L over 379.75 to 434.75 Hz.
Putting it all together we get 0.03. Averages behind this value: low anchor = 50.2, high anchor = 47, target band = 47.5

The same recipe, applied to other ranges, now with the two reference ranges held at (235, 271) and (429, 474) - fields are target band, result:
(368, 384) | -0.066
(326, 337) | -0.082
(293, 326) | -0.032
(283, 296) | -0.029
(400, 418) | -0.002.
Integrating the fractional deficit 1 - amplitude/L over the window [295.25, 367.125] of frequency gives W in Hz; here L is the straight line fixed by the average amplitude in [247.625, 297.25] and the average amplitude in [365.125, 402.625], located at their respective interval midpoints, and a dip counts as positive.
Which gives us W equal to -1.1 Hz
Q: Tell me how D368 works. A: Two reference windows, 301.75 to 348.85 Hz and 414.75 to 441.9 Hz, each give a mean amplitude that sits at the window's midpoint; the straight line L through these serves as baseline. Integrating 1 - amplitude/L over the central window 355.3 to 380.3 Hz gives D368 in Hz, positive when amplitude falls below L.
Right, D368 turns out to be -0.9 Hz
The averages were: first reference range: 49.3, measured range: 50.2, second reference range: 47.6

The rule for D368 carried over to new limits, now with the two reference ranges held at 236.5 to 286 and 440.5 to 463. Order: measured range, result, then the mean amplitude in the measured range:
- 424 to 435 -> -0.05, 47.2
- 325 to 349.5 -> -1.23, 50.4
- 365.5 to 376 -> -0.49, 49.8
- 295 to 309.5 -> -0.12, 48.7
